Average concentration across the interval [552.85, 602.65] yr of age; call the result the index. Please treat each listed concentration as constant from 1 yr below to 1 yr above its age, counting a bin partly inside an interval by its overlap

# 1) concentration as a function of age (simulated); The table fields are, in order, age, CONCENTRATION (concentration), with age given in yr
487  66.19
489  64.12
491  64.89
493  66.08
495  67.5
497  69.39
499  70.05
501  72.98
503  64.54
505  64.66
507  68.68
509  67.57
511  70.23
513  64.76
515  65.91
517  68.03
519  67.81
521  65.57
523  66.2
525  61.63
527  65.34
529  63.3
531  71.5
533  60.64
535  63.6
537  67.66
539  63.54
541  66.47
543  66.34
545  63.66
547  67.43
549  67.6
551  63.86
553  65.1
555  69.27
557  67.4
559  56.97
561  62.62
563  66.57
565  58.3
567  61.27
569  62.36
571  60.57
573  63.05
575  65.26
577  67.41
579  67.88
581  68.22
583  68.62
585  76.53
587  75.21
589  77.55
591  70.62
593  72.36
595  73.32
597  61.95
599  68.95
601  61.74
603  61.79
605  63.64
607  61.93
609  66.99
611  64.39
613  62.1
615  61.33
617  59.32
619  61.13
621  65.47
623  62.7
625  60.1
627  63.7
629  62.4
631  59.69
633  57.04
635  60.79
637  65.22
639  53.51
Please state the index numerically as 66.7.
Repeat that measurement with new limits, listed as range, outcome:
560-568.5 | 62.2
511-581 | 65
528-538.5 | 65.3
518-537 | 65.2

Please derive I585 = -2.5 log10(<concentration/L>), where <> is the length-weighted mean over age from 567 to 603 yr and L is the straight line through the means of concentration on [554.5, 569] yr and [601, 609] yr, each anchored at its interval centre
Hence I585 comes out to -0.083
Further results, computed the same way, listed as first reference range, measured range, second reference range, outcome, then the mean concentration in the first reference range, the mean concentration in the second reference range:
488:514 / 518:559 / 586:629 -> 0.02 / 67.3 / 65.5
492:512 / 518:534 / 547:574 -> 0.02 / 68.2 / 63.6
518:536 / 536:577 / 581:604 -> 0.05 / 65.1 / 69.8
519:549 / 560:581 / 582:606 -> 0.07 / 65.4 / 69.4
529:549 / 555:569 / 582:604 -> 0.08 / 65.6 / 69.9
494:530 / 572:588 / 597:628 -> -0.08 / 66.9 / 63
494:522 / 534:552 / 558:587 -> 0.01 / 67.7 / 65.1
